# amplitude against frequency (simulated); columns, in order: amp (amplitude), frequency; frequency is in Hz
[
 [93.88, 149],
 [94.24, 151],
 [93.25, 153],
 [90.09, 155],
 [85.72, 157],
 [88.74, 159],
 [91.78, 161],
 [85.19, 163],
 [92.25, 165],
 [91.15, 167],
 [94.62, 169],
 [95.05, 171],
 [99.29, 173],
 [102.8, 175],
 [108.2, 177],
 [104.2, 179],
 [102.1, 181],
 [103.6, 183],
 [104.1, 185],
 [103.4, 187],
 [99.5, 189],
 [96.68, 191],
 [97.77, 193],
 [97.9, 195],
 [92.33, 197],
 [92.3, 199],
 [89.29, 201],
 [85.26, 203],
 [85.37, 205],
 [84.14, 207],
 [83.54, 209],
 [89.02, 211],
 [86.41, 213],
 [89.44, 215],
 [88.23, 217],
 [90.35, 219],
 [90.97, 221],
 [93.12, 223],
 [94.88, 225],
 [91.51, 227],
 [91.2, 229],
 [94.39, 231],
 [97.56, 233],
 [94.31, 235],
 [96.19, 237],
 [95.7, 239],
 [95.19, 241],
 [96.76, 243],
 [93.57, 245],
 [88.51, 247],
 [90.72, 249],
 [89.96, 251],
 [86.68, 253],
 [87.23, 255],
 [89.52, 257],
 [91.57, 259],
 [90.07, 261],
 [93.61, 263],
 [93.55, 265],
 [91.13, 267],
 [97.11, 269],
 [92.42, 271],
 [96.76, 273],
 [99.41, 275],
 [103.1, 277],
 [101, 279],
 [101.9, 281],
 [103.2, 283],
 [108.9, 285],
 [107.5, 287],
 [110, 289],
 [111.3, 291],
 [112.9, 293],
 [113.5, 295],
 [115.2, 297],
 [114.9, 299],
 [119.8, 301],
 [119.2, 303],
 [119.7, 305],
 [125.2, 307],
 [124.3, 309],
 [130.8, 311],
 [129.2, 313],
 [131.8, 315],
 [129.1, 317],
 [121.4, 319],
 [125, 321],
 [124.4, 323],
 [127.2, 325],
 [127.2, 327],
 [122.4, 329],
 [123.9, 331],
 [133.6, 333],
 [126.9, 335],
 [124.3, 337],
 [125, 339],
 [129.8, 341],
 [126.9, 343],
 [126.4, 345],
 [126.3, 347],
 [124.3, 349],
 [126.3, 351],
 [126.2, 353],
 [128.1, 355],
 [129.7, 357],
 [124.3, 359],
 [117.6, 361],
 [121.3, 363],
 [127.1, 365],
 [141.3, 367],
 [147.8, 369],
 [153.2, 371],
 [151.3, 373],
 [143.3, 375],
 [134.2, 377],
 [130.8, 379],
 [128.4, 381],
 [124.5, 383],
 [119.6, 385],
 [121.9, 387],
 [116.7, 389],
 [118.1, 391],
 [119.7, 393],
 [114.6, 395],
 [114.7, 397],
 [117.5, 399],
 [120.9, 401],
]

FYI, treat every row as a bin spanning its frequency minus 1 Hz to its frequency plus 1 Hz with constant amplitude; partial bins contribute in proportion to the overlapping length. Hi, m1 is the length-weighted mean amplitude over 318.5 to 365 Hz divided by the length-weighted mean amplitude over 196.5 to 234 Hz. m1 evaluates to 1.4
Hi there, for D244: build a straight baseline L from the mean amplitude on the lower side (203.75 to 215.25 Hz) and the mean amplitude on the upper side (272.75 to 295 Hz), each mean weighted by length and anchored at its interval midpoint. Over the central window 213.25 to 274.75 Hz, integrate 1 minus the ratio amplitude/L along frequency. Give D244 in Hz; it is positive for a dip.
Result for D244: 1.7 Hz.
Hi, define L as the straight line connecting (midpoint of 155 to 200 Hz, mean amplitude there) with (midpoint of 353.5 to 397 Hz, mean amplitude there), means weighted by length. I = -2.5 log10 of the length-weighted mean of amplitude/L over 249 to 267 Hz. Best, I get 0.21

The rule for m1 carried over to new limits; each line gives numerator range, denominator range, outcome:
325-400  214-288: 1.35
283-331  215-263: 1.31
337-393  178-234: 1.38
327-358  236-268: 1.38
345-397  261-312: 1.19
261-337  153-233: 1.22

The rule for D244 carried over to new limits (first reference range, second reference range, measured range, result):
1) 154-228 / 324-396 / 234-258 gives 2.9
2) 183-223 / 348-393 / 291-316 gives -1.4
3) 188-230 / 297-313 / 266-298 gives 3.0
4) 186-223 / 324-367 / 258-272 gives 1.8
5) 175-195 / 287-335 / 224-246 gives 3.1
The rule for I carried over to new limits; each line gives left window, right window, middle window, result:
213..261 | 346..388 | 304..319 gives -0.11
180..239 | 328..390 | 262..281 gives 0.12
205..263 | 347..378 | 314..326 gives -0.07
